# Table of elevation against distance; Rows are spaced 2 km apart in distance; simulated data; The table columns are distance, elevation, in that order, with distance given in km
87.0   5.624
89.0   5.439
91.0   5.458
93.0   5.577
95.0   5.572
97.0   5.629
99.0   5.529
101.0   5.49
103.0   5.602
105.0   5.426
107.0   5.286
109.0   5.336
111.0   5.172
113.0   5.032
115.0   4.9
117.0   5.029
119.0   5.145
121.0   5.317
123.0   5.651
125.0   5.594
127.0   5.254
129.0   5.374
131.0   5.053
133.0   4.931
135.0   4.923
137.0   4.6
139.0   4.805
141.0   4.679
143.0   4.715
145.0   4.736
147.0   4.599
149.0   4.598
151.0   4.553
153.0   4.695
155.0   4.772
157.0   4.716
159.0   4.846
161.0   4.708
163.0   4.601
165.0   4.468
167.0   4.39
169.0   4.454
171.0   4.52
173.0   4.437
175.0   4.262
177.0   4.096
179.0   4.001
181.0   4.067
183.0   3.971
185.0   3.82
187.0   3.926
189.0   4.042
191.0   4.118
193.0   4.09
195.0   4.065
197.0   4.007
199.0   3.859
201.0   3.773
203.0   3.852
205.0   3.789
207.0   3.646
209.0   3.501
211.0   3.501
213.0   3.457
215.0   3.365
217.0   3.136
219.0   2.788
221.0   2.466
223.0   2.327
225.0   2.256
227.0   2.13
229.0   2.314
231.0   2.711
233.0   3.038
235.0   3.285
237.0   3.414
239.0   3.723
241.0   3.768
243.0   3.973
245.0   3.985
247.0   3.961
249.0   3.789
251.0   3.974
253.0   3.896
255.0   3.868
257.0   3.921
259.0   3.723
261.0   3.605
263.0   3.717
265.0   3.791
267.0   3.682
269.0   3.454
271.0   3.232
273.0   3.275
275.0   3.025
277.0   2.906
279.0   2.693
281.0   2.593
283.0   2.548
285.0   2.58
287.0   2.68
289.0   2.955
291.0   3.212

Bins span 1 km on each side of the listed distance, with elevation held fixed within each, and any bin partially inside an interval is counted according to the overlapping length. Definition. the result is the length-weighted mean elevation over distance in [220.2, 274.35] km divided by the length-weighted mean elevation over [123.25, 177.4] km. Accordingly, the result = 0.71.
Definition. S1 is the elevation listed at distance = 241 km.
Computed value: 3.768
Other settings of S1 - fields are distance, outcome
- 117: 5.029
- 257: 3.921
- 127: 5.254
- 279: 2.693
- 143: 4.715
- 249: 3.789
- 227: 2.13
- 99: 5.529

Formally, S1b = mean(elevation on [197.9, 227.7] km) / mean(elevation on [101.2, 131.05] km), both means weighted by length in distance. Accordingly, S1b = 0.6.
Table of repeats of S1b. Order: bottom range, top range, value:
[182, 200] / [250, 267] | 0.95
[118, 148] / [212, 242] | 0.59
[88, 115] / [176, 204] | 0.74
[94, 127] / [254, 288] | 0.61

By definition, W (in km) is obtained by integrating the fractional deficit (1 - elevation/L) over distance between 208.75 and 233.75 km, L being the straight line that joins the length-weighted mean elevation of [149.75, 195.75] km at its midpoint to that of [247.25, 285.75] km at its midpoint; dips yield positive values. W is 6.7 km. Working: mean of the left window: 4.33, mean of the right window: 3.4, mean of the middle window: 2.82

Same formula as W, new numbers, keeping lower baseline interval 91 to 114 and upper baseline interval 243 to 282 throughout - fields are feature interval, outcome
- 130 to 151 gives 0.95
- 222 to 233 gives 4.29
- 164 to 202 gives 3.01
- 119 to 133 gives -0.48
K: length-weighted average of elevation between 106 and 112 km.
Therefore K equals 5.26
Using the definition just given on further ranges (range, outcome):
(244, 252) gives 3.93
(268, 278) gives 3.18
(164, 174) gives 4.45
